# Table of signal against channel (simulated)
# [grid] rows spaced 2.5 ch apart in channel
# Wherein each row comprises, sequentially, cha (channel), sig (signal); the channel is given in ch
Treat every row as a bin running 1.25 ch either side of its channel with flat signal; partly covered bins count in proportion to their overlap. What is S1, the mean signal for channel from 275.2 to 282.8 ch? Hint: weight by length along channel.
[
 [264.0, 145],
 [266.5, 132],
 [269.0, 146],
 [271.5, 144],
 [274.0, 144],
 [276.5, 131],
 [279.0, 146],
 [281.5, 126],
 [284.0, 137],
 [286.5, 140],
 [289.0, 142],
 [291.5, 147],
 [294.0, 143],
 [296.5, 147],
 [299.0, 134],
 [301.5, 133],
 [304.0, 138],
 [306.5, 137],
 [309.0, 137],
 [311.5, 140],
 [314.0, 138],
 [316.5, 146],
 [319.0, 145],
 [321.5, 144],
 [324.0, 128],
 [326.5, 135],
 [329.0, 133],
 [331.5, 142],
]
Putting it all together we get 134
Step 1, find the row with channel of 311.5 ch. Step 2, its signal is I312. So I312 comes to 140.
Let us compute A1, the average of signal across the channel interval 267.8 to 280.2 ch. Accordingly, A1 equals 142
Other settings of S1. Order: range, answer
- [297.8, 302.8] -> 134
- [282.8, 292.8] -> 142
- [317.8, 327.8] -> 138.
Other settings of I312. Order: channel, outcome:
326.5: 135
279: 146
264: 145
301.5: 133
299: 134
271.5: 144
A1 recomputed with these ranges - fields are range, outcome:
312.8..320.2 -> 143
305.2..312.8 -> 138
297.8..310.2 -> 136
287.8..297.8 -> 145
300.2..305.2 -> 135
